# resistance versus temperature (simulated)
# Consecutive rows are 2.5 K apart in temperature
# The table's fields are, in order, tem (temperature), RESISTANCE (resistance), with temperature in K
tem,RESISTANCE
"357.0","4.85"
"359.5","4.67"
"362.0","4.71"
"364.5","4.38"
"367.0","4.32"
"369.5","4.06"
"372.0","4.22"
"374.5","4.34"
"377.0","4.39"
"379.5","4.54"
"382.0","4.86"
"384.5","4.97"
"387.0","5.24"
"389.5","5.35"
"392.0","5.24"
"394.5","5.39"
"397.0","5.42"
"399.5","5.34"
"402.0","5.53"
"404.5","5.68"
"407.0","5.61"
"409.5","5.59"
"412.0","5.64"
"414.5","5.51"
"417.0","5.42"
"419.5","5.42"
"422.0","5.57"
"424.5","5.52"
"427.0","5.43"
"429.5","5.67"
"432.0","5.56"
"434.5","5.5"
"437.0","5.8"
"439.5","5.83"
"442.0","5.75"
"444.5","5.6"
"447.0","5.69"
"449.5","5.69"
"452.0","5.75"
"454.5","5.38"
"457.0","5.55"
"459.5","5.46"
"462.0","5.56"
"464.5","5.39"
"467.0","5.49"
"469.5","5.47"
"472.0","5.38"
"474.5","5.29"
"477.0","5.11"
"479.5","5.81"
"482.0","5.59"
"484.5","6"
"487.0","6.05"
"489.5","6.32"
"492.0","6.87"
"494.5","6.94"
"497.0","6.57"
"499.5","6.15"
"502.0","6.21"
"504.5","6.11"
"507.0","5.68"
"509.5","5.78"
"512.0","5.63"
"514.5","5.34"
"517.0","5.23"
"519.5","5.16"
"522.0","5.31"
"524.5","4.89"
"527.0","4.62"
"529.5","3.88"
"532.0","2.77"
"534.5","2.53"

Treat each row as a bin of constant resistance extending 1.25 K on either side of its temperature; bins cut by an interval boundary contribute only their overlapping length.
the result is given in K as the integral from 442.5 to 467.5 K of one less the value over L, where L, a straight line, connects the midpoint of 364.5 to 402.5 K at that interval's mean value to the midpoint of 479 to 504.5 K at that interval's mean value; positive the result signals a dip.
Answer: 0.92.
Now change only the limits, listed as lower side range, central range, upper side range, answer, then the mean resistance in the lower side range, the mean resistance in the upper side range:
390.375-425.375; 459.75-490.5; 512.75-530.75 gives -2.67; 5.49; 4.94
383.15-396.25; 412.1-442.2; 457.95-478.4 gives -1.48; 5.24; 5.4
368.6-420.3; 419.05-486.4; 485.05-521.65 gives 0.18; 5.14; 5.99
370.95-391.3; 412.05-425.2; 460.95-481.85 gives -1.19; 4.76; 5.44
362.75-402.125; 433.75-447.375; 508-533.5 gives -2.44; 4.83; 4.85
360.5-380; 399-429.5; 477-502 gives -2.99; 4.37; 6.2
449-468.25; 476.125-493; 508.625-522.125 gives -1.54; 5.53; 5.41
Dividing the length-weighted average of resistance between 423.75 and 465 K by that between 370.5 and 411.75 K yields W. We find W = 1.10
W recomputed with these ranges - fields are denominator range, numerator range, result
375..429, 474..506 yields 1.15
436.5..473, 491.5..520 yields 1.07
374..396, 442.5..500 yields 1.17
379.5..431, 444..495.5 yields 1.06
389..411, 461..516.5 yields 1.07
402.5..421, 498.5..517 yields 1.04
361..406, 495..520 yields 1.19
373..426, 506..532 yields 0.96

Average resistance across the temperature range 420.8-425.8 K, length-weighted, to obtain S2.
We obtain 5.54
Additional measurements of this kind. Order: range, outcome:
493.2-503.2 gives 6.47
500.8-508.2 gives 6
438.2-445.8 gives 5.73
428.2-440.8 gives 5.67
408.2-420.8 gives 5.52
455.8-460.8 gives 5.51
